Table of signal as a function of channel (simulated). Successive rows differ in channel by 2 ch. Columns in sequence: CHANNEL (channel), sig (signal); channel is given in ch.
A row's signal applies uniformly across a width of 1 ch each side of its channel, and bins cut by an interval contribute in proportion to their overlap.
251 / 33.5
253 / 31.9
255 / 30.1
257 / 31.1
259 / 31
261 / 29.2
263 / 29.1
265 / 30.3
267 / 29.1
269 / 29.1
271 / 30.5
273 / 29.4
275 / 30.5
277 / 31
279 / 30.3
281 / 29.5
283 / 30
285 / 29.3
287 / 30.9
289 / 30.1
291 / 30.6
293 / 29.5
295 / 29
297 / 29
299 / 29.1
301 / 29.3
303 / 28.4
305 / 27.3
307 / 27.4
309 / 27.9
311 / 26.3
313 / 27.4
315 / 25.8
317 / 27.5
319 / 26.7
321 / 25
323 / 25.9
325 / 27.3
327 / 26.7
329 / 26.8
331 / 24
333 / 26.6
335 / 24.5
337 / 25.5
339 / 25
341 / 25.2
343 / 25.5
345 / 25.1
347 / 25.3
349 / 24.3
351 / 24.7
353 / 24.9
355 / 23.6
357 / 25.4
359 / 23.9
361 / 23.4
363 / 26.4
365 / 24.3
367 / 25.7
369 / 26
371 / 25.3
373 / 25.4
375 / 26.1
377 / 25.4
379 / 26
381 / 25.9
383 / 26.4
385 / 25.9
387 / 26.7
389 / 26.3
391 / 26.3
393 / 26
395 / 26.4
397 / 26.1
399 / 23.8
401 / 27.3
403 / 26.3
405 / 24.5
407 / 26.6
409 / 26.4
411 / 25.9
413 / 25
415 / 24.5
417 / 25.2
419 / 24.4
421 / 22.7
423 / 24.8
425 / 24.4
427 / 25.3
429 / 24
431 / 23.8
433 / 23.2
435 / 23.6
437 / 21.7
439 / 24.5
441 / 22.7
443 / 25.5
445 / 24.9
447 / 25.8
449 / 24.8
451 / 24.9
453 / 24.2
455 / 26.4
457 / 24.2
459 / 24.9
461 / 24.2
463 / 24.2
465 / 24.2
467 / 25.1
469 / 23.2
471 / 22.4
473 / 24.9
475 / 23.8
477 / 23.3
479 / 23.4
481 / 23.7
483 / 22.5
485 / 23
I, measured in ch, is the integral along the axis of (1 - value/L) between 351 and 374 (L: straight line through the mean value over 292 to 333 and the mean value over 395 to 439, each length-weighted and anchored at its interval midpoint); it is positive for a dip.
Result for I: 1.0 ch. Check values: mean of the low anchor 27.3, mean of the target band 24.9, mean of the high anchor 24.8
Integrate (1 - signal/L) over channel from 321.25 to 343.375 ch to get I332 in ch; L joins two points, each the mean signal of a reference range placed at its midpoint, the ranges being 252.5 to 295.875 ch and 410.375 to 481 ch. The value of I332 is 1.9 ch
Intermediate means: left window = 30.1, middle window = 25.7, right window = 24.3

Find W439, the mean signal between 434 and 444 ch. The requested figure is 23.6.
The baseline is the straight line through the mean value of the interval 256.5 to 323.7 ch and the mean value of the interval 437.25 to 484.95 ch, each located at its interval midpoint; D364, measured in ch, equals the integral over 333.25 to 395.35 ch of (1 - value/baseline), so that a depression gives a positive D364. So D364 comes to 3.35 ch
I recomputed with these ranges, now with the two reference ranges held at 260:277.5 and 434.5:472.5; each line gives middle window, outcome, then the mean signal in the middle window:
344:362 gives 1.82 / 24.5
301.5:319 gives 0.77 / 27.3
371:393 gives 0.34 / 26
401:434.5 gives 0.66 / 24.9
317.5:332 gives 1.03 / 26.1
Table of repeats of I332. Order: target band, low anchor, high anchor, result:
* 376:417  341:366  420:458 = -2.3 ch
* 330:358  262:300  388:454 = 2.7 ch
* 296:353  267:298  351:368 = 1.4 ch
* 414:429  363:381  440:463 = 0.4 ch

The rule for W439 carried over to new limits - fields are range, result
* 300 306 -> 28.3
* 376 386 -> 25.9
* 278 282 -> 29.9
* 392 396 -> 26.2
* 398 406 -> 25.5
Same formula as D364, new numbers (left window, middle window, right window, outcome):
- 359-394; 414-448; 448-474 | 0.95 ch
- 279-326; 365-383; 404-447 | 0.27 ch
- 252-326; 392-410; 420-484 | -0.22 ch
